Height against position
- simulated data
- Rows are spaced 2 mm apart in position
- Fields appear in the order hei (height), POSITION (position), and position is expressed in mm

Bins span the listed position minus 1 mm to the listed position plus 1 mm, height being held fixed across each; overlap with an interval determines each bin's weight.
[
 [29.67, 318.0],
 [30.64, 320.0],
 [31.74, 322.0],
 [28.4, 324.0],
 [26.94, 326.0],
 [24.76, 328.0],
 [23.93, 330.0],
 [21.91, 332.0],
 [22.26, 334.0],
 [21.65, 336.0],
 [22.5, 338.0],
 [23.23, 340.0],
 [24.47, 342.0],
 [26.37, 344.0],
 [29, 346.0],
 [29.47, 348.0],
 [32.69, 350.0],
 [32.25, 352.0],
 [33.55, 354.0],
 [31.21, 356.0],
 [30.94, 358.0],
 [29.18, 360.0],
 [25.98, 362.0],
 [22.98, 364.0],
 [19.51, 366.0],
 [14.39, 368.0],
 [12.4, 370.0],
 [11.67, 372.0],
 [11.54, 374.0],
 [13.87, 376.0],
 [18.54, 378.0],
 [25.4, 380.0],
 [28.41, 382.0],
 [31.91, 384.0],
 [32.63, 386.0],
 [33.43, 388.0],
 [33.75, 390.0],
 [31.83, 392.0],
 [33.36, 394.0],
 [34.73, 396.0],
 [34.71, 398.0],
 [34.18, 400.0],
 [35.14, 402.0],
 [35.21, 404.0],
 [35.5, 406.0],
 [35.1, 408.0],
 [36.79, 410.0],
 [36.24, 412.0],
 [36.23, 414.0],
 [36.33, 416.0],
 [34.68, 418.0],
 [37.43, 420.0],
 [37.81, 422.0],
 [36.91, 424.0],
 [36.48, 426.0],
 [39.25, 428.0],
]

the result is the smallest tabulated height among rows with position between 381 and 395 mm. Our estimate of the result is 28.41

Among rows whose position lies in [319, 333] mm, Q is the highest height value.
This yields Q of 31.74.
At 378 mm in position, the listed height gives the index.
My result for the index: 18.54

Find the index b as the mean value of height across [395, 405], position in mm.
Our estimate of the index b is 34.8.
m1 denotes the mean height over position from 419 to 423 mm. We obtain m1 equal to 37.6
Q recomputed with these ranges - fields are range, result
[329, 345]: 26.37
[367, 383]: 28.41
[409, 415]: 36.79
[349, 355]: 33.55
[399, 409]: 35.5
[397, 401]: 34.71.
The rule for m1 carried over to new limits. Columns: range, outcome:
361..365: 24.5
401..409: 35.2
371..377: 12.4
